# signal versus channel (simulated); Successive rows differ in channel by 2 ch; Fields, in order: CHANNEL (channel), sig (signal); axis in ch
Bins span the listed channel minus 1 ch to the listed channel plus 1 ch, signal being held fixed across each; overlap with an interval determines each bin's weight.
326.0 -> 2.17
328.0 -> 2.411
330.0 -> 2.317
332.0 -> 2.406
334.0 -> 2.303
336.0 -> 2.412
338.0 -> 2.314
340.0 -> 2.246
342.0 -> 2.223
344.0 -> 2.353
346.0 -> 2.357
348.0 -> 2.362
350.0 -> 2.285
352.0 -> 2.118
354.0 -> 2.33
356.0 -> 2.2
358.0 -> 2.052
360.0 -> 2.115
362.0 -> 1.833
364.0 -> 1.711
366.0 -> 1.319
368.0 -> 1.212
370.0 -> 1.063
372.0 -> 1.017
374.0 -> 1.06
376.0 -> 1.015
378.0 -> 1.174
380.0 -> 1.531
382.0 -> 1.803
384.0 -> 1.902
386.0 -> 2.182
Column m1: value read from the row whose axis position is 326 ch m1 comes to 2.17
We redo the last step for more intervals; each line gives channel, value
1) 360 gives 2.115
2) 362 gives 1.833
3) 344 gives 2.353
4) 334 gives 2.303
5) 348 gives 2.362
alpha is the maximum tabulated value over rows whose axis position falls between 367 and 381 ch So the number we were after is 1.531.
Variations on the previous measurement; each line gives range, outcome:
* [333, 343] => 2.412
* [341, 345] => 2.353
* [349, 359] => 2.33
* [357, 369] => 2.115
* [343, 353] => 2.362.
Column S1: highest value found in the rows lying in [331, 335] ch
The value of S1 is 2.406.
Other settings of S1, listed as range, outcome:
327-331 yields 2.411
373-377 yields 1.06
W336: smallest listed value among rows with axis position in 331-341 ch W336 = 2.246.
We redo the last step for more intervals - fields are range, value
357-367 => 1.319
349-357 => 2.118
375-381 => 1.015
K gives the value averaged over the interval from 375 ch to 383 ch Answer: 1.38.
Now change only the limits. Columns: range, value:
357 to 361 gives 2.08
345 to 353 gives 2.28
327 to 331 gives 2.36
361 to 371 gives 1.43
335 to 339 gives 2.36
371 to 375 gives 1.04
